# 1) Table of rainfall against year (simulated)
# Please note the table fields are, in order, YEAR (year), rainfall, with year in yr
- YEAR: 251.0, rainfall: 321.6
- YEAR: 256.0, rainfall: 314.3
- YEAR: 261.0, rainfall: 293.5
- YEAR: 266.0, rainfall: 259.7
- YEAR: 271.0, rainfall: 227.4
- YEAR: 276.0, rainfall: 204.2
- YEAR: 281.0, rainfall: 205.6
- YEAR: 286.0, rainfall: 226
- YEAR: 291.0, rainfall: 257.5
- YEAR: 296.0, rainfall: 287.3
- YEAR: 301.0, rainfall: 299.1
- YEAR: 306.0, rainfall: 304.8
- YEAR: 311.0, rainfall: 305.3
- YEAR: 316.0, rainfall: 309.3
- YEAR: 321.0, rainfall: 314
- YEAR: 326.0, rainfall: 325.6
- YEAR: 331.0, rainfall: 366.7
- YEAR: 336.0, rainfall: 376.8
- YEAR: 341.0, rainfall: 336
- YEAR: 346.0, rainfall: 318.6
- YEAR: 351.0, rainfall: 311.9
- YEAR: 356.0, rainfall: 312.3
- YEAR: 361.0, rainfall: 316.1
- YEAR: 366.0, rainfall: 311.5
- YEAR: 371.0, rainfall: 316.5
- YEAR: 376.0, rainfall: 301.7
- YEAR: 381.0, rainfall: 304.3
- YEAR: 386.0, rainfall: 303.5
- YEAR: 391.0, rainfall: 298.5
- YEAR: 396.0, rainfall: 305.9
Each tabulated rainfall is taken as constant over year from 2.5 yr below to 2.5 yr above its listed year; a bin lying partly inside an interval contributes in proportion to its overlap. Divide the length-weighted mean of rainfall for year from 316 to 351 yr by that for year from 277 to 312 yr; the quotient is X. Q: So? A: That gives 1.27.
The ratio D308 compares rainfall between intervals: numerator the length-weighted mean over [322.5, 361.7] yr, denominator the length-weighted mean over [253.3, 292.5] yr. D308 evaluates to 1.3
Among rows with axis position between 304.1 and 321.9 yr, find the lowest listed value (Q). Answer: 304.8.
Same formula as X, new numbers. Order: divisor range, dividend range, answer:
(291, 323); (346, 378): 1.04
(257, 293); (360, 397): 1.27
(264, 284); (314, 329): 1.42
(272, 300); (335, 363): 1.36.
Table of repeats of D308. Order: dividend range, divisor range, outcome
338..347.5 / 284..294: 1.35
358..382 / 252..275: 1.14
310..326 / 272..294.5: 1.38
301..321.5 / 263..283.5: 1.36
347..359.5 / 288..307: 1.10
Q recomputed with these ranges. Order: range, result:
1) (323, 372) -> 311.5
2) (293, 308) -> 287.3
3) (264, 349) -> 204.2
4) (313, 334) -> 309.3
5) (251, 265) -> 293.5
